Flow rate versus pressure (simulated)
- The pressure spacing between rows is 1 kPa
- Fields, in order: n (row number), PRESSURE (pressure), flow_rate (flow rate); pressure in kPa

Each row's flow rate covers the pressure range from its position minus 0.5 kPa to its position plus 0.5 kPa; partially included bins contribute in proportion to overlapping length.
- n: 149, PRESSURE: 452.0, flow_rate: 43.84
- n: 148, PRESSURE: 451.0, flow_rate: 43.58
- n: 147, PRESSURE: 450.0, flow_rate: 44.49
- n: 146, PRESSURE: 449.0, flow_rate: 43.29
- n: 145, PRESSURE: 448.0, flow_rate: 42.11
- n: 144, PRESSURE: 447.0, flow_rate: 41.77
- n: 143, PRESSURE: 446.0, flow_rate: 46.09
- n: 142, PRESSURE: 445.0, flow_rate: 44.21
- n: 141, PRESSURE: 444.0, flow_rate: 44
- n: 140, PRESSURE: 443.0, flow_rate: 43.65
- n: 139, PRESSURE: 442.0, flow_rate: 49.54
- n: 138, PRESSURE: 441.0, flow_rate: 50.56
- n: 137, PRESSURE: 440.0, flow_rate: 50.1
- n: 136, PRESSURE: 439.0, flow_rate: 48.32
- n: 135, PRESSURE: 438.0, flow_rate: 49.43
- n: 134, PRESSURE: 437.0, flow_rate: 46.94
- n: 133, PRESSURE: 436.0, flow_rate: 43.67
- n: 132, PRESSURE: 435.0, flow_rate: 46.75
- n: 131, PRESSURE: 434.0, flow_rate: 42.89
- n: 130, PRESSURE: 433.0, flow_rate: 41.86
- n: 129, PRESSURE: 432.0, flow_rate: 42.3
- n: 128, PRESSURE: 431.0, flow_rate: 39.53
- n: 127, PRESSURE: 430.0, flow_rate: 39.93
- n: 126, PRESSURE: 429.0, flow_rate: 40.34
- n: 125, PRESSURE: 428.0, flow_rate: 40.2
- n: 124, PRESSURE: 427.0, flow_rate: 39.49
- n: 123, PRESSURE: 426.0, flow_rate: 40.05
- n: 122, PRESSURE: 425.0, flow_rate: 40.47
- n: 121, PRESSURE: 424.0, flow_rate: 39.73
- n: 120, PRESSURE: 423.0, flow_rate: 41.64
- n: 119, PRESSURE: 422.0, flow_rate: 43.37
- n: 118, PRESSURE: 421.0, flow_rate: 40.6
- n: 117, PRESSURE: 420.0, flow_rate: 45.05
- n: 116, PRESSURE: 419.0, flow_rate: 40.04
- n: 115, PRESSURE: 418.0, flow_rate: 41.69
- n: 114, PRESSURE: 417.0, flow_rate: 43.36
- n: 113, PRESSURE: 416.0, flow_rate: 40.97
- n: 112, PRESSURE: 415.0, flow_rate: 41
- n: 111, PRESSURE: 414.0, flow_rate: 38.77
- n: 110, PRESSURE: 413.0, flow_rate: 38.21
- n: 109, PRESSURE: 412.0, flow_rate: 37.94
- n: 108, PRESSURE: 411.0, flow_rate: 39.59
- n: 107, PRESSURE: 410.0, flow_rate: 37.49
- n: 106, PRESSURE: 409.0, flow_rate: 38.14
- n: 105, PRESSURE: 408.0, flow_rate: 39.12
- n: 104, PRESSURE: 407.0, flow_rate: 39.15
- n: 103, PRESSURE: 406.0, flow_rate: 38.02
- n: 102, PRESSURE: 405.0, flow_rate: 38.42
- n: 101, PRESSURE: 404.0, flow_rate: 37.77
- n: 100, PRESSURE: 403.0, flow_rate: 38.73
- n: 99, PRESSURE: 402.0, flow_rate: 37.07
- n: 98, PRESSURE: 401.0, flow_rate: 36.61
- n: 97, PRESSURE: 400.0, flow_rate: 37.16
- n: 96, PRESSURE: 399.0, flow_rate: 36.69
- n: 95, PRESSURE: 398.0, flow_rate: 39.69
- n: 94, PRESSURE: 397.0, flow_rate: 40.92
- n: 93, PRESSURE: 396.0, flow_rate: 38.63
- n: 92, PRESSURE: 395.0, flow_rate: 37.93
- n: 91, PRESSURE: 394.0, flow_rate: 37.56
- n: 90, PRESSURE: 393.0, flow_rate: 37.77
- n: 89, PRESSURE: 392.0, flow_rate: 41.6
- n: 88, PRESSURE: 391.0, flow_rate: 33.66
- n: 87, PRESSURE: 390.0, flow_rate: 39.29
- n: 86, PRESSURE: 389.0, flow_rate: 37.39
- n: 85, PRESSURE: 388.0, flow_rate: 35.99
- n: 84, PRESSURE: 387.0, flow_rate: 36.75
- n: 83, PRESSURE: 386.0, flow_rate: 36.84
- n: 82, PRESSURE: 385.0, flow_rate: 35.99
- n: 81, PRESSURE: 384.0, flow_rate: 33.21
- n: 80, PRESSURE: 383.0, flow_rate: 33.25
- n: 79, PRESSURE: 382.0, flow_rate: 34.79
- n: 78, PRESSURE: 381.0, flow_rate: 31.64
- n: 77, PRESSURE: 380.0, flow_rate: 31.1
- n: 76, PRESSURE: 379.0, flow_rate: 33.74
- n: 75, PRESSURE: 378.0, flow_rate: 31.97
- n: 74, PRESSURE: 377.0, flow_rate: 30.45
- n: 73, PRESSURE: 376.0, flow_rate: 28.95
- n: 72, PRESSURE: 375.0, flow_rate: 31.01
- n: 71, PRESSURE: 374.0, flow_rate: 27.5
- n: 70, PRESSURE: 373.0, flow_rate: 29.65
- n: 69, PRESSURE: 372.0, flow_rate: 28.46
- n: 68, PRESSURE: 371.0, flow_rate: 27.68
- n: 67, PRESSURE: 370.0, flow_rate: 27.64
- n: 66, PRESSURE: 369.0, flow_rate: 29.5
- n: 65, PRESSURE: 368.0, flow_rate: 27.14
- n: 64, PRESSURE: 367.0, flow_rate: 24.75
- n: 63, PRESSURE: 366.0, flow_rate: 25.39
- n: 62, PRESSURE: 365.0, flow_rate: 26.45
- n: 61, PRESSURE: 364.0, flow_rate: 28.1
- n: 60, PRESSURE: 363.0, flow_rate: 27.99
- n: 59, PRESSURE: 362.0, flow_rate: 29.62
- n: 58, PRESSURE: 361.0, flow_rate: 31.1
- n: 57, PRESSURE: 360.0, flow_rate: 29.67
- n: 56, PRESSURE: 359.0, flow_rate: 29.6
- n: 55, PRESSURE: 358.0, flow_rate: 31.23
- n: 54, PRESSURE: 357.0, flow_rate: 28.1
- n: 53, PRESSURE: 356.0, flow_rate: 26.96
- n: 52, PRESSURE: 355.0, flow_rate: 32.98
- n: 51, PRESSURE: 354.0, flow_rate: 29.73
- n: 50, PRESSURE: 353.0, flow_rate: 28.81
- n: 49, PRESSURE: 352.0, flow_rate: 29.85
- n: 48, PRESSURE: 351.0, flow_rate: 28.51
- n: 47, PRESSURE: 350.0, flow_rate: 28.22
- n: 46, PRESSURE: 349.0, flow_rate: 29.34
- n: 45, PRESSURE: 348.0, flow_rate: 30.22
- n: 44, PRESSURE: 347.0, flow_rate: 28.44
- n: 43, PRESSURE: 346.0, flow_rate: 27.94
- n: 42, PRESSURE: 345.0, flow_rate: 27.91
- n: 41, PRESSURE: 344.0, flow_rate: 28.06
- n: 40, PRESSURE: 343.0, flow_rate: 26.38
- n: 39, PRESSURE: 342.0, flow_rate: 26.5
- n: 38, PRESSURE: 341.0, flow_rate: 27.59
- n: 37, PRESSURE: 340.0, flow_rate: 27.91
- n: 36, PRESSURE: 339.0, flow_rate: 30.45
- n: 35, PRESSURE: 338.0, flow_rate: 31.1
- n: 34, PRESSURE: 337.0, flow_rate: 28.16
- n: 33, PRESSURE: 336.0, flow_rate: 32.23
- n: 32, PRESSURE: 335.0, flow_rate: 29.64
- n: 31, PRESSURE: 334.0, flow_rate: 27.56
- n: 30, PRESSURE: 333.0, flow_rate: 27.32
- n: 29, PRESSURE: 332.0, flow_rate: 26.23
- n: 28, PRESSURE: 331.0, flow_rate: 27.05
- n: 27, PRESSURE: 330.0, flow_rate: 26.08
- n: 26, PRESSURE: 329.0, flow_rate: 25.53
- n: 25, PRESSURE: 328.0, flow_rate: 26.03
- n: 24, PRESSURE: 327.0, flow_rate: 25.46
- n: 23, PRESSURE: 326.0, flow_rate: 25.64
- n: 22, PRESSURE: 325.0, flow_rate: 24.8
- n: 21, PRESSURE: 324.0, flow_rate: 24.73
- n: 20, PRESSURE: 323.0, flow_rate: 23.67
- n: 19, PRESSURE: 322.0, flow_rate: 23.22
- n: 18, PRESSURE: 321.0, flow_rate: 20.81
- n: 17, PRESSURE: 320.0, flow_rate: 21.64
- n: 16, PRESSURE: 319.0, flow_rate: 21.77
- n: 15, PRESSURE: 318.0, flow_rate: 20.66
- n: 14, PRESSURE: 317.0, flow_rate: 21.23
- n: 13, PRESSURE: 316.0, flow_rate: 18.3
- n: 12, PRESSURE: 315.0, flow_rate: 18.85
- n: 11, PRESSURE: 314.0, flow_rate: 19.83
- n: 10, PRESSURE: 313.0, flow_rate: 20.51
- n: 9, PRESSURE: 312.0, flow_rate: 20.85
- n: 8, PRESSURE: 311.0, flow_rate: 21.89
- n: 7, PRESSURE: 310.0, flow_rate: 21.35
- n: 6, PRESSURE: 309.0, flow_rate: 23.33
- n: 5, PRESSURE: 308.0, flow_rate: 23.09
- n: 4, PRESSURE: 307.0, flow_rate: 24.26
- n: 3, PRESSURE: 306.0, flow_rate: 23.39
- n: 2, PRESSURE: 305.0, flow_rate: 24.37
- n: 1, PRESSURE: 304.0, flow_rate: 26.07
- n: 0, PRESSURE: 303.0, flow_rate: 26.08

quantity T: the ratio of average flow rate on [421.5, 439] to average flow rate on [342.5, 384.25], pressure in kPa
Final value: 1.4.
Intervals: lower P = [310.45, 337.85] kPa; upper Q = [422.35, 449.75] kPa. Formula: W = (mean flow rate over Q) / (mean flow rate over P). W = 1.8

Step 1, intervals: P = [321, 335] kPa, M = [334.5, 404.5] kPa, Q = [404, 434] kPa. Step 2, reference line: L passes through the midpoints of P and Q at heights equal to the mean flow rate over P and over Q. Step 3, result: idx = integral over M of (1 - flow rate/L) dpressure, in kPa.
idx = 1.2 kPa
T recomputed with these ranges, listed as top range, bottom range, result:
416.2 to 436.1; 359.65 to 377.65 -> 1.46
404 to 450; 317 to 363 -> 1.54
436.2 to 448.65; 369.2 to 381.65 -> 1.54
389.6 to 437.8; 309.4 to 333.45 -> 1.74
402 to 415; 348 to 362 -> 1.30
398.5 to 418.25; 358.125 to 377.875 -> 1.36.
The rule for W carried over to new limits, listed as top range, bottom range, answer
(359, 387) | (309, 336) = 1.28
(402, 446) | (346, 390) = 1.38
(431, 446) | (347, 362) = 1.55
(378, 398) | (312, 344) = 1.45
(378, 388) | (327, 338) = 1.23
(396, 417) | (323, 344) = 1.42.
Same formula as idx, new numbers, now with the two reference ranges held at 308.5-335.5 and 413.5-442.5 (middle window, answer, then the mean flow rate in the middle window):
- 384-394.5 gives -0.3 kPa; 37.1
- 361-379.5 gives 2.1 kPa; 28.7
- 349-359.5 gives 0.0 kPa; 29.4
